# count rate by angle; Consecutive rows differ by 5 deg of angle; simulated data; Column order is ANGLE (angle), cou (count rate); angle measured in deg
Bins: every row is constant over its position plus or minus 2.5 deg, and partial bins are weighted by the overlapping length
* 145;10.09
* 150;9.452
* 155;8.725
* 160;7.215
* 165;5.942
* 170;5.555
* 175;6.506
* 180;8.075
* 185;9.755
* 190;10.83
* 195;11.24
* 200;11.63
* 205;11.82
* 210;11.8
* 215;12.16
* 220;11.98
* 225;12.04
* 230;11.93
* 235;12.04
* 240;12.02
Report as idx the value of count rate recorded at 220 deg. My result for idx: 11.98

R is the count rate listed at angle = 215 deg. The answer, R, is 12.16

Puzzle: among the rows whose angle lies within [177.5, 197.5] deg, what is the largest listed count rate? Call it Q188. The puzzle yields 11.24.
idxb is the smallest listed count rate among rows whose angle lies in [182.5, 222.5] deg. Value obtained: 9.755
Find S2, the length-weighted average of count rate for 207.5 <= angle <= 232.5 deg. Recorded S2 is 12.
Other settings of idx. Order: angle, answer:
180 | 8.075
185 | 9.755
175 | 6.506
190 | 10.83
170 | 5.555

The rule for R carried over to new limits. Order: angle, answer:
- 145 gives 10.09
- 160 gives 7.215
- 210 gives 11.8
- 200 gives 11.63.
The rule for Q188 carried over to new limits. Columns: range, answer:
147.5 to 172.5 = 9.452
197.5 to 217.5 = 12.16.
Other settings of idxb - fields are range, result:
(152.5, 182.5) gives 5.555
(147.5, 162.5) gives 7.215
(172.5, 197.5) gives 6.506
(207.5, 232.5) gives 11.8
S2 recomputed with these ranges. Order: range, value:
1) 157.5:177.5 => 6.3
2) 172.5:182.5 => 7.29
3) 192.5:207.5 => 11.6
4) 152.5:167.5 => 7.29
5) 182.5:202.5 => 10.9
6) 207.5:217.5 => 12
